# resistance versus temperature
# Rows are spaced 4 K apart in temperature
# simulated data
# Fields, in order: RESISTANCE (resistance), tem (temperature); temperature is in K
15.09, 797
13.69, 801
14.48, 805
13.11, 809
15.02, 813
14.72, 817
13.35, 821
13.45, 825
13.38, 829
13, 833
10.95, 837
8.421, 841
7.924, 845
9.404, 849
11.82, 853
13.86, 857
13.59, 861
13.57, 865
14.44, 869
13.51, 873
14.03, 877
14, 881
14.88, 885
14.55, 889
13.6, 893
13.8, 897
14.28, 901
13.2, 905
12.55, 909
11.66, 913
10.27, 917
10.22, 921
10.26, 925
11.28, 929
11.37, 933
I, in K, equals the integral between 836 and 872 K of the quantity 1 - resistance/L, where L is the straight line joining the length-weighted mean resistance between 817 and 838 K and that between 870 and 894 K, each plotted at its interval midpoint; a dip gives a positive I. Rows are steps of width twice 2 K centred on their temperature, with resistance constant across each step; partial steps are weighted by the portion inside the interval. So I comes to 5.30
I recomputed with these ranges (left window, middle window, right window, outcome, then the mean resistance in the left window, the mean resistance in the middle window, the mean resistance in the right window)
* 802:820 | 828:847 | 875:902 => 4.8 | 14.2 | 10.6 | 14.2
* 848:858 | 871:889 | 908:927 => -4.4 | 11.7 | 14.2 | 10.9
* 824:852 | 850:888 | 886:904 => -3.1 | 10.9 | 13.7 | 14.1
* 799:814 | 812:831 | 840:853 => -2.7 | 14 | 13.9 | 9.09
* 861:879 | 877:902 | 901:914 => -1.6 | 13.9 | 14.2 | 12.8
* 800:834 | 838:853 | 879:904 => 5.1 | 13.8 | 9.17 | 14.1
